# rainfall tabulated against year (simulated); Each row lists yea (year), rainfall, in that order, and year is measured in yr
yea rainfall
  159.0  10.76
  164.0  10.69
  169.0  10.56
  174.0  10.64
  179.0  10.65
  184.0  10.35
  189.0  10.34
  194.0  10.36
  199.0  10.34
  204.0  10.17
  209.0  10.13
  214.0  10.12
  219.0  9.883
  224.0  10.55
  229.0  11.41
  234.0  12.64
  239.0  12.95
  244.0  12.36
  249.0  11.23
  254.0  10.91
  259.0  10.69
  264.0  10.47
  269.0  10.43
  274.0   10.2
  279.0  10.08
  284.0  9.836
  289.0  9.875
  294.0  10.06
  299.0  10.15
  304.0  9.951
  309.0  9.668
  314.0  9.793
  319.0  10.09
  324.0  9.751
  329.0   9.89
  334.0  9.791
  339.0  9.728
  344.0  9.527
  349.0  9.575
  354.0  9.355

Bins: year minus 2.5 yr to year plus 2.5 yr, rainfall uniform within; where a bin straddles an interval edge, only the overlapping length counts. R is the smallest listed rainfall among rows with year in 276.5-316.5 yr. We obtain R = 9.668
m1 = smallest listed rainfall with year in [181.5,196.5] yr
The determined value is 10.34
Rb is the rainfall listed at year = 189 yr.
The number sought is 10.34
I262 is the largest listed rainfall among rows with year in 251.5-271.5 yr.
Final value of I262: 10.91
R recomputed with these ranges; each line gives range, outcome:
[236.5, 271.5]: 10.43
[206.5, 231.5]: 9.883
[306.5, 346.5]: 9.527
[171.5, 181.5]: 10.64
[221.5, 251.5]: 10.55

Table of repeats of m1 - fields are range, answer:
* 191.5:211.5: 10.13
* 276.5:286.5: 9.836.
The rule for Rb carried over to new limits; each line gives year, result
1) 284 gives 9.836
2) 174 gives 10.64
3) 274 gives 10.2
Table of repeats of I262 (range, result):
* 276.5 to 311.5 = 10.15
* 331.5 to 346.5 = 9.791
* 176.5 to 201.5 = 10.65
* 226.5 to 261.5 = 12.95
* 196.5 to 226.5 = 10.55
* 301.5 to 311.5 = 9.951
